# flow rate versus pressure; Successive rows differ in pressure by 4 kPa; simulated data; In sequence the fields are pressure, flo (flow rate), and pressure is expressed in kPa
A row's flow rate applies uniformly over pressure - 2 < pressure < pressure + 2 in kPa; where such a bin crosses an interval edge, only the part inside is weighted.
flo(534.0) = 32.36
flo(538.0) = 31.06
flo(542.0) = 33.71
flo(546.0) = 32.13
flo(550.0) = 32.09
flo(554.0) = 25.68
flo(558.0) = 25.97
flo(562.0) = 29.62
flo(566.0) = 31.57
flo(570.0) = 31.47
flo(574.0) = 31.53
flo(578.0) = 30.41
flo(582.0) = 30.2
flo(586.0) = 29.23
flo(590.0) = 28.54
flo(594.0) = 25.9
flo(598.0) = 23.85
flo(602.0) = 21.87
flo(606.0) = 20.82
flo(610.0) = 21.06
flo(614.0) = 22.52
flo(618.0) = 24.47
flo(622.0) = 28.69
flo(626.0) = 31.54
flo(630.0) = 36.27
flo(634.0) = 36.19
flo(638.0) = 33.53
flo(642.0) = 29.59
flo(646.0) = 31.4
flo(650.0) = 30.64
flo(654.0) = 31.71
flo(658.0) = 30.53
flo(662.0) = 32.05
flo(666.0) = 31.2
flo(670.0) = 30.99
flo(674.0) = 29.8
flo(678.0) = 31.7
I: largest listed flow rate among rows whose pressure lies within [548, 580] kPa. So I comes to 32.09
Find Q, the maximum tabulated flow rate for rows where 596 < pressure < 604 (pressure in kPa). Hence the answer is 23.85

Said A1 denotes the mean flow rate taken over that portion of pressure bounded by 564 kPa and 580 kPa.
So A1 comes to 31.2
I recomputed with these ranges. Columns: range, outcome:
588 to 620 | 28.54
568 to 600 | 31.53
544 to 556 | 32.13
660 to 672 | 32.05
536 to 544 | 33.71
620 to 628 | 31.54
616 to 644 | 36.27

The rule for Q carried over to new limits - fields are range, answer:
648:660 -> 31.71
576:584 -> 30.41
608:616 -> 22.52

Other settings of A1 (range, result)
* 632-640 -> 34.9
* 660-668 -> 31.6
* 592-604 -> 23.9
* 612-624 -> 25.2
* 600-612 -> 21.2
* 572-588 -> 30.3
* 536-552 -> 32.2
